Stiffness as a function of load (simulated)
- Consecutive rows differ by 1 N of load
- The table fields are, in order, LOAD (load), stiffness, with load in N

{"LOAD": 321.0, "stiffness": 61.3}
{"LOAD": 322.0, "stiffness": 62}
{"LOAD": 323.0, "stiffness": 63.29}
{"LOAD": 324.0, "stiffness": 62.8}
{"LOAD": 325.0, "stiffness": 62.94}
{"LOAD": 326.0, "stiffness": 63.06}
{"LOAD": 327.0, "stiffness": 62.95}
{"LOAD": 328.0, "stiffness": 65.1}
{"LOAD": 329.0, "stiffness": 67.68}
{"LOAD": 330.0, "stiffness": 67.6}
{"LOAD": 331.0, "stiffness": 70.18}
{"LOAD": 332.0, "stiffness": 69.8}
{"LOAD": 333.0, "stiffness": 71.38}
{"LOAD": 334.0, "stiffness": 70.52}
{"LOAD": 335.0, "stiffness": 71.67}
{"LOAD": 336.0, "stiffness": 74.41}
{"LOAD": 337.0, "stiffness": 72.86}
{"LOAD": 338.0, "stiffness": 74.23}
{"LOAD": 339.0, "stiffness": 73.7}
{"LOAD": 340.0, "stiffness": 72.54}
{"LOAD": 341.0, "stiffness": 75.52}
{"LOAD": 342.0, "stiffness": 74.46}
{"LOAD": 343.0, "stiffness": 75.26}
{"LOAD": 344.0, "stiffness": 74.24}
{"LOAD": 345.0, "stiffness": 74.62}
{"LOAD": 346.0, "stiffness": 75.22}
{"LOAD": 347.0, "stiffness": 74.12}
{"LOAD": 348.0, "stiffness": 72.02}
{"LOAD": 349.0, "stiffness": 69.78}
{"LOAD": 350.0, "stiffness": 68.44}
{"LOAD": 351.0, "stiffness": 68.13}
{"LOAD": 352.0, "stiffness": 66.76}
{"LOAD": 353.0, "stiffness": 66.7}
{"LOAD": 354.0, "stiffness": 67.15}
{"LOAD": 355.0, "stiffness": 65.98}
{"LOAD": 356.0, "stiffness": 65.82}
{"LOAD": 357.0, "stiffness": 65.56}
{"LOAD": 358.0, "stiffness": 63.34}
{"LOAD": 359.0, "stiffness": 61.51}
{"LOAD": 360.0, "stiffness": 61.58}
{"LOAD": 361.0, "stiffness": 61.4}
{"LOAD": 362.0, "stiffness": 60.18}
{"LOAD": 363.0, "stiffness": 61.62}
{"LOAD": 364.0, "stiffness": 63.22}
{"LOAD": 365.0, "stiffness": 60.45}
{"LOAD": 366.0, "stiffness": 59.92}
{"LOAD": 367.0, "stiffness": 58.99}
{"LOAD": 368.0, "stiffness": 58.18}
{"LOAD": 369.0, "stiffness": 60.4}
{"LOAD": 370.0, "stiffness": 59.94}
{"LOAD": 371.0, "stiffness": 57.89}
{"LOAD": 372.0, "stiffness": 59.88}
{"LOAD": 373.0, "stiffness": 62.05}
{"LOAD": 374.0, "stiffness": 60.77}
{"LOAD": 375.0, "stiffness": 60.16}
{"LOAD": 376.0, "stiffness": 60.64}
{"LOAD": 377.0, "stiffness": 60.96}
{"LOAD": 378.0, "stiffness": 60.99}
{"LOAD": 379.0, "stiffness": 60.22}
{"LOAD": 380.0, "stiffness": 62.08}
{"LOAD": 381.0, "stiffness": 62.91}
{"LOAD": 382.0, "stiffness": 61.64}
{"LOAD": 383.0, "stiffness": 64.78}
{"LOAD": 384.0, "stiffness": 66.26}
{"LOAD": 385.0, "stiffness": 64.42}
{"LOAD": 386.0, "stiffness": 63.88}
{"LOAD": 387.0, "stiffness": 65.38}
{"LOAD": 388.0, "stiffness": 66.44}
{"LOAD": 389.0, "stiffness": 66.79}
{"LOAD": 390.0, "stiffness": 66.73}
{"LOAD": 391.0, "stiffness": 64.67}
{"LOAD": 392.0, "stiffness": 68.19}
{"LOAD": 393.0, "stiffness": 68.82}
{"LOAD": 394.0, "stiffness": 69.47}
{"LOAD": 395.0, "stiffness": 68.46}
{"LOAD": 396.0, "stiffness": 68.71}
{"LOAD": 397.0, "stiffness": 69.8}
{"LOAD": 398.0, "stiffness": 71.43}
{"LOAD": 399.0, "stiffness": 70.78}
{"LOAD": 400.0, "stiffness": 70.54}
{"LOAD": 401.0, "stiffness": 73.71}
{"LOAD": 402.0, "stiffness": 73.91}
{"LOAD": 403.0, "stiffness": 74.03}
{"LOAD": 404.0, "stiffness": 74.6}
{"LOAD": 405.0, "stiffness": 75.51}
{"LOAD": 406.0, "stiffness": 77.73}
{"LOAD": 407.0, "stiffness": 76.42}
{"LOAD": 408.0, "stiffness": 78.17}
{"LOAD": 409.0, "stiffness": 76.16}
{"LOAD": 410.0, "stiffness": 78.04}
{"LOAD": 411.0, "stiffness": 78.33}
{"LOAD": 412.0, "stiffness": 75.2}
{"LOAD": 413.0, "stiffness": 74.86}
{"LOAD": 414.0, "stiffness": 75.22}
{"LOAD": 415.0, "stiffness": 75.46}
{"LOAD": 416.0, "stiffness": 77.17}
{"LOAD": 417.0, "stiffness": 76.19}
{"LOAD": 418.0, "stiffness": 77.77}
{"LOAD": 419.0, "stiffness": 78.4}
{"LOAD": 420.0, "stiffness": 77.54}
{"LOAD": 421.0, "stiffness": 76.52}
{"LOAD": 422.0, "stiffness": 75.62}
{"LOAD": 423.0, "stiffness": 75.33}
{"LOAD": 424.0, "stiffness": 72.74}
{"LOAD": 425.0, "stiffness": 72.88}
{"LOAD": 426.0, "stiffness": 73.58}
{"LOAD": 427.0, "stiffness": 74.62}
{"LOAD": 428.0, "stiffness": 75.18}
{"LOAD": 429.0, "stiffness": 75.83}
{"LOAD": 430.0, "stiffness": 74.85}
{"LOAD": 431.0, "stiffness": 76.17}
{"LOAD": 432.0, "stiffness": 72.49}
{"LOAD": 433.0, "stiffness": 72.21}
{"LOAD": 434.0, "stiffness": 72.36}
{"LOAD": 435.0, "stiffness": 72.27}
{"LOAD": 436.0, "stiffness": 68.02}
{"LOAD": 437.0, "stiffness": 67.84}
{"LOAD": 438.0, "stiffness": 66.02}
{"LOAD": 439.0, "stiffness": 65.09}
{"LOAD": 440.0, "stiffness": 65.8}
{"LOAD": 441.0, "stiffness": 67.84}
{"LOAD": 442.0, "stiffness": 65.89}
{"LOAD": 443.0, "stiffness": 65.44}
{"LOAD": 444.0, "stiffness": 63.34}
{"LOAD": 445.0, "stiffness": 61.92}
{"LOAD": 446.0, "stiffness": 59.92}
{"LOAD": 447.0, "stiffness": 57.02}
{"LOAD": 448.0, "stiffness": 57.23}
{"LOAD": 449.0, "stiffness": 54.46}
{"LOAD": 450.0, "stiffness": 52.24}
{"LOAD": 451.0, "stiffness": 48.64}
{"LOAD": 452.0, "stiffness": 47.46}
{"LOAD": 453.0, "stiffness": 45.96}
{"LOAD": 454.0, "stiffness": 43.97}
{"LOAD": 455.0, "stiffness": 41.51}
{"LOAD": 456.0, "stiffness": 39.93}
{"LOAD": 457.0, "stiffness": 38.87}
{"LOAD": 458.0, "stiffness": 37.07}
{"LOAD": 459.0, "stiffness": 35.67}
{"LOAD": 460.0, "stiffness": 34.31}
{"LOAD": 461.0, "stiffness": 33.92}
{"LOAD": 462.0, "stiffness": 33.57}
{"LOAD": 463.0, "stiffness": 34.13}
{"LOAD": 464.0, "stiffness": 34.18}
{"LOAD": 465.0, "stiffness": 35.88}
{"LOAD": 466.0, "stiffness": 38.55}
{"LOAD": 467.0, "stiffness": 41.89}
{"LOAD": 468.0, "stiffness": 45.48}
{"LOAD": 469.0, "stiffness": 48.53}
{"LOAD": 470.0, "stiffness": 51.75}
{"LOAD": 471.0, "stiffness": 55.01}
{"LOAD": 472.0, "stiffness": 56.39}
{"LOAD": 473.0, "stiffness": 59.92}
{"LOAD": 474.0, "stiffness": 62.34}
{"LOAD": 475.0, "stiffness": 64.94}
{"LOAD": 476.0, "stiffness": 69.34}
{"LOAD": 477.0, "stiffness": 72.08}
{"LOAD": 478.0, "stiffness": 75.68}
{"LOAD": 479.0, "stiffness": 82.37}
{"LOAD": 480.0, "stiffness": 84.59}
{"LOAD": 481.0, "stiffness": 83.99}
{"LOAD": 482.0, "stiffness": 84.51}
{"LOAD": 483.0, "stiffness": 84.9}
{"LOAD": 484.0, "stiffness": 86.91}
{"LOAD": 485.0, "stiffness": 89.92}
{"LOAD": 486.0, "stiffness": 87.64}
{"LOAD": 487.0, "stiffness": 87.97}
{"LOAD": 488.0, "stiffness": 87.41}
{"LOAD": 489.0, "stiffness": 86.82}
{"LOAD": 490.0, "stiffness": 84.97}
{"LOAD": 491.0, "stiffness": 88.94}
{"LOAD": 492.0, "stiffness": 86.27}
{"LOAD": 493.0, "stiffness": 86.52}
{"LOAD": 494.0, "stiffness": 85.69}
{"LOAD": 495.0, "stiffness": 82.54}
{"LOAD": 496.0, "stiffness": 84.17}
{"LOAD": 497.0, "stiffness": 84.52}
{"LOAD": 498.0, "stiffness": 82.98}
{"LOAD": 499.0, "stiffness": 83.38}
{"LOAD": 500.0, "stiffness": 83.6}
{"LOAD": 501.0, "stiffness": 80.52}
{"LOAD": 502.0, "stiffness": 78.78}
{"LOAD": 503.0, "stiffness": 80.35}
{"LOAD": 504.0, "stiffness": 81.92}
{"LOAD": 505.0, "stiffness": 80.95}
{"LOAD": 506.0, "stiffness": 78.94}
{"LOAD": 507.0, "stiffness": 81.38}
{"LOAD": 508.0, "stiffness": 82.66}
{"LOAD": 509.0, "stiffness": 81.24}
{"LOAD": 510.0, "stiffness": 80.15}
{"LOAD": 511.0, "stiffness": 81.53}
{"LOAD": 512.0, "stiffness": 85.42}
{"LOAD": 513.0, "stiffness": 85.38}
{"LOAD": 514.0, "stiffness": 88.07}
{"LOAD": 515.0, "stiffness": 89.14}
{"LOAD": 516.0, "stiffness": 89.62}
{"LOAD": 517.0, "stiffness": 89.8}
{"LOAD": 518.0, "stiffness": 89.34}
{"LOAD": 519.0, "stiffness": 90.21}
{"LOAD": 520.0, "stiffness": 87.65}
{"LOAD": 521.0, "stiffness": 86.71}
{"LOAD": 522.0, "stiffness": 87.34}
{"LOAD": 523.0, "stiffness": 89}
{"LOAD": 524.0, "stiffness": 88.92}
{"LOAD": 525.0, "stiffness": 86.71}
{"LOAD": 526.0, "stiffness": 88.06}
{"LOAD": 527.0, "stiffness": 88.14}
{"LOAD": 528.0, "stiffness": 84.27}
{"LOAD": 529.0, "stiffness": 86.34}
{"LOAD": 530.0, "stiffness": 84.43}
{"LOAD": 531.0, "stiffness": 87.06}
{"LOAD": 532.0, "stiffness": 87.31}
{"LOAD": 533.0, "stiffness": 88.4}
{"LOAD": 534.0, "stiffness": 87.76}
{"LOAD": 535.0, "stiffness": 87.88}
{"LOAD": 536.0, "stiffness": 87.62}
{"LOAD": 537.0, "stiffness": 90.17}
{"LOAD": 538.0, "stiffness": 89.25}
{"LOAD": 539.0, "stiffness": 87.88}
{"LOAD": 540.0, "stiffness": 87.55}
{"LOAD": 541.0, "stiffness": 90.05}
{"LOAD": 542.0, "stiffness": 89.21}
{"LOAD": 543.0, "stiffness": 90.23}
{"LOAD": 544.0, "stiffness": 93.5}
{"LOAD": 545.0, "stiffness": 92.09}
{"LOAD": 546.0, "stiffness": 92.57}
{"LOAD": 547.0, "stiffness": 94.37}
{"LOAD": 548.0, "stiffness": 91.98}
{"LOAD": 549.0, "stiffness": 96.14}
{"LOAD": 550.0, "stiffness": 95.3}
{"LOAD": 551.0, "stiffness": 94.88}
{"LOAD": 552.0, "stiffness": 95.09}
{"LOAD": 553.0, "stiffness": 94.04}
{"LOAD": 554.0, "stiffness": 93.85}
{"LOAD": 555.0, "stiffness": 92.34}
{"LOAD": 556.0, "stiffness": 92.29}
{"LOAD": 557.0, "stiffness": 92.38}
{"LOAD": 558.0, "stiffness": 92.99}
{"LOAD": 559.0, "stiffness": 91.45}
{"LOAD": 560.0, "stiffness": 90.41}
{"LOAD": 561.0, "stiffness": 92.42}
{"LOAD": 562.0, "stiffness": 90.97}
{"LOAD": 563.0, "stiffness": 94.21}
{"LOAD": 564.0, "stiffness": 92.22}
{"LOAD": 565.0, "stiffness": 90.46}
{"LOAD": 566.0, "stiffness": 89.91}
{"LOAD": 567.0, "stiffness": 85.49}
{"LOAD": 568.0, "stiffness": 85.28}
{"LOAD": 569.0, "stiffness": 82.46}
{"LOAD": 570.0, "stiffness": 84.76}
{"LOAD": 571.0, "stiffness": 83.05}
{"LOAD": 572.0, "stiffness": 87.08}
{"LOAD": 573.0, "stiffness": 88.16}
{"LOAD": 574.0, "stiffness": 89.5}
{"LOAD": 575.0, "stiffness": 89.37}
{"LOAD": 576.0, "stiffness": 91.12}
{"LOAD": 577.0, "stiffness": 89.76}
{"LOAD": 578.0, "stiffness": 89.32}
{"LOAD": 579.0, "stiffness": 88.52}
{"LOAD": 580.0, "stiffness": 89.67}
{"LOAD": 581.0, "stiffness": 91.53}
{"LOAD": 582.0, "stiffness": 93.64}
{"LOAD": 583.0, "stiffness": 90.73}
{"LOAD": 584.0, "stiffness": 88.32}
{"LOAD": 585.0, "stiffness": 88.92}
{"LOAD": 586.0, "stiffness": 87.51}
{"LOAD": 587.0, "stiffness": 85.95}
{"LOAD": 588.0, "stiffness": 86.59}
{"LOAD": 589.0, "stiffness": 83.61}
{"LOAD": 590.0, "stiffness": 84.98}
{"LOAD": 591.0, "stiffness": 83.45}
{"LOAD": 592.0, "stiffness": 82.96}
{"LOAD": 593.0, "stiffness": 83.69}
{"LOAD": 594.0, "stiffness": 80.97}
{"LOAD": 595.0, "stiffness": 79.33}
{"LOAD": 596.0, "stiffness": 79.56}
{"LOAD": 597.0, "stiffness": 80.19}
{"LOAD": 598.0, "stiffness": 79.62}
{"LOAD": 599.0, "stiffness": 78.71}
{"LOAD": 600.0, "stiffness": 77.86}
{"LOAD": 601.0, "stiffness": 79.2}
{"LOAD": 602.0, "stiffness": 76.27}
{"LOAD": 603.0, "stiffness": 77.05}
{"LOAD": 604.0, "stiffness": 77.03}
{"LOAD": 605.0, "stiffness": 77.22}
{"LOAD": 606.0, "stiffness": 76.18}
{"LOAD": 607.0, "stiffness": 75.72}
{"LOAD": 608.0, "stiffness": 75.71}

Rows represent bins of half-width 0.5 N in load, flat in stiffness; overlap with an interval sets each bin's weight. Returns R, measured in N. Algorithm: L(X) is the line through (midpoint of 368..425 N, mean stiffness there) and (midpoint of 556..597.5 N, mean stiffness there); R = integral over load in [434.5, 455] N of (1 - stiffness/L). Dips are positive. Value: 4.1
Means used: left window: 69.4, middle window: 59.4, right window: 87.7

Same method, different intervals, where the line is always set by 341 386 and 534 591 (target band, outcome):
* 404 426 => -1.53 N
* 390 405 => -0.34 N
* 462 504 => 4.27 N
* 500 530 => -0.41 N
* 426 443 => 0.68 N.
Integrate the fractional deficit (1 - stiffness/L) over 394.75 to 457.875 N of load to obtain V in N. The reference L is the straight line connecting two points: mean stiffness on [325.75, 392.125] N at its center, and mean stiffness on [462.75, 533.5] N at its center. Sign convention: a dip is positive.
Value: 3.2 N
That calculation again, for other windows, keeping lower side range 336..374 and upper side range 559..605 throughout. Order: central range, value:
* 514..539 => -2.1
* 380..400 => 0.8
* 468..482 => 1.9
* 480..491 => -1.3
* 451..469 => 8.6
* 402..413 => -0.8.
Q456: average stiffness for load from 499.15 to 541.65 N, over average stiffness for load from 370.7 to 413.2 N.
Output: 1.26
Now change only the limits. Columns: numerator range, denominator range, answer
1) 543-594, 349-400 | 1.40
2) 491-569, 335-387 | 1.34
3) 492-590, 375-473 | 1.39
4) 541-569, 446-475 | 2.01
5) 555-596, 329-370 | 1.30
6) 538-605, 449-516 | 1.29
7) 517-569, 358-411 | 1.36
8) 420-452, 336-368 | 1.00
